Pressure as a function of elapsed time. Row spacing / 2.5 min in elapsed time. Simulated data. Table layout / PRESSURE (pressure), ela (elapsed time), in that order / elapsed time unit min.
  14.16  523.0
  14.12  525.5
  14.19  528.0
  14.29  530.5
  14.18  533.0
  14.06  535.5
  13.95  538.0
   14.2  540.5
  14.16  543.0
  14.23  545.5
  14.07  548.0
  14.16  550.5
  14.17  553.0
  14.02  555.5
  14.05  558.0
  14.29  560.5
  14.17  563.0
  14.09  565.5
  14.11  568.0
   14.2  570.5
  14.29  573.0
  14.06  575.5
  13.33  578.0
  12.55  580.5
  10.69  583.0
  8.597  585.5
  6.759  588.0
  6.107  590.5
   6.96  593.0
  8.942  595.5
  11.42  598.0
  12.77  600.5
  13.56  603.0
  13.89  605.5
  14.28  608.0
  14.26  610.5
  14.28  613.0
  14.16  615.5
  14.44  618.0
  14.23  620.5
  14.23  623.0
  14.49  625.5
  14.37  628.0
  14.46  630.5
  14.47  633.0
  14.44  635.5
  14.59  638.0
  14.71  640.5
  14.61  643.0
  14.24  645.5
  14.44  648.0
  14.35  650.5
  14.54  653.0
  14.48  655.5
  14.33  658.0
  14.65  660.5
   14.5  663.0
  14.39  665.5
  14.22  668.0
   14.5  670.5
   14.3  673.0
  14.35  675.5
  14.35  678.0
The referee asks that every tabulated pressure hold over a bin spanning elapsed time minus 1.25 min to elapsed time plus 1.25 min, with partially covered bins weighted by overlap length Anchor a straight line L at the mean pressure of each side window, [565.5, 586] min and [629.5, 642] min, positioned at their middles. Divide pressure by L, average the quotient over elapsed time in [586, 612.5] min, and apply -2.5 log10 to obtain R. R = 0.24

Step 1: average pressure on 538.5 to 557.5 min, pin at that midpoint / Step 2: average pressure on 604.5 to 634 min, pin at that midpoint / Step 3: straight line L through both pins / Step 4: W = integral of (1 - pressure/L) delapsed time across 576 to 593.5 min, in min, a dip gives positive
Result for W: 5.7 min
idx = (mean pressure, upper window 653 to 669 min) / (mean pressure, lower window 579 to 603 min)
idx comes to 1.49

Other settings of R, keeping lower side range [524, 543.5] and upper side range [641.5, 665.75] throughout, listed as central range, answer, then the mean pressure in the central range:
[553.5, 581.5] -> 0.02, 13.9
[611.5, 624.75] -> 0.01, 14.3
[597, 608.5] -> 0.09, 13.2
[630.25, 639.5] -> -0.01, 14.5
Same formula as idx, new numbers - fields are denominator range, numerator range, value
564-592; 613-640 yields 1.23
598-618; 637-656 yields 1.05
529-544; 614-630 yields 1.01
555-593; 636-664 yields 1.19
